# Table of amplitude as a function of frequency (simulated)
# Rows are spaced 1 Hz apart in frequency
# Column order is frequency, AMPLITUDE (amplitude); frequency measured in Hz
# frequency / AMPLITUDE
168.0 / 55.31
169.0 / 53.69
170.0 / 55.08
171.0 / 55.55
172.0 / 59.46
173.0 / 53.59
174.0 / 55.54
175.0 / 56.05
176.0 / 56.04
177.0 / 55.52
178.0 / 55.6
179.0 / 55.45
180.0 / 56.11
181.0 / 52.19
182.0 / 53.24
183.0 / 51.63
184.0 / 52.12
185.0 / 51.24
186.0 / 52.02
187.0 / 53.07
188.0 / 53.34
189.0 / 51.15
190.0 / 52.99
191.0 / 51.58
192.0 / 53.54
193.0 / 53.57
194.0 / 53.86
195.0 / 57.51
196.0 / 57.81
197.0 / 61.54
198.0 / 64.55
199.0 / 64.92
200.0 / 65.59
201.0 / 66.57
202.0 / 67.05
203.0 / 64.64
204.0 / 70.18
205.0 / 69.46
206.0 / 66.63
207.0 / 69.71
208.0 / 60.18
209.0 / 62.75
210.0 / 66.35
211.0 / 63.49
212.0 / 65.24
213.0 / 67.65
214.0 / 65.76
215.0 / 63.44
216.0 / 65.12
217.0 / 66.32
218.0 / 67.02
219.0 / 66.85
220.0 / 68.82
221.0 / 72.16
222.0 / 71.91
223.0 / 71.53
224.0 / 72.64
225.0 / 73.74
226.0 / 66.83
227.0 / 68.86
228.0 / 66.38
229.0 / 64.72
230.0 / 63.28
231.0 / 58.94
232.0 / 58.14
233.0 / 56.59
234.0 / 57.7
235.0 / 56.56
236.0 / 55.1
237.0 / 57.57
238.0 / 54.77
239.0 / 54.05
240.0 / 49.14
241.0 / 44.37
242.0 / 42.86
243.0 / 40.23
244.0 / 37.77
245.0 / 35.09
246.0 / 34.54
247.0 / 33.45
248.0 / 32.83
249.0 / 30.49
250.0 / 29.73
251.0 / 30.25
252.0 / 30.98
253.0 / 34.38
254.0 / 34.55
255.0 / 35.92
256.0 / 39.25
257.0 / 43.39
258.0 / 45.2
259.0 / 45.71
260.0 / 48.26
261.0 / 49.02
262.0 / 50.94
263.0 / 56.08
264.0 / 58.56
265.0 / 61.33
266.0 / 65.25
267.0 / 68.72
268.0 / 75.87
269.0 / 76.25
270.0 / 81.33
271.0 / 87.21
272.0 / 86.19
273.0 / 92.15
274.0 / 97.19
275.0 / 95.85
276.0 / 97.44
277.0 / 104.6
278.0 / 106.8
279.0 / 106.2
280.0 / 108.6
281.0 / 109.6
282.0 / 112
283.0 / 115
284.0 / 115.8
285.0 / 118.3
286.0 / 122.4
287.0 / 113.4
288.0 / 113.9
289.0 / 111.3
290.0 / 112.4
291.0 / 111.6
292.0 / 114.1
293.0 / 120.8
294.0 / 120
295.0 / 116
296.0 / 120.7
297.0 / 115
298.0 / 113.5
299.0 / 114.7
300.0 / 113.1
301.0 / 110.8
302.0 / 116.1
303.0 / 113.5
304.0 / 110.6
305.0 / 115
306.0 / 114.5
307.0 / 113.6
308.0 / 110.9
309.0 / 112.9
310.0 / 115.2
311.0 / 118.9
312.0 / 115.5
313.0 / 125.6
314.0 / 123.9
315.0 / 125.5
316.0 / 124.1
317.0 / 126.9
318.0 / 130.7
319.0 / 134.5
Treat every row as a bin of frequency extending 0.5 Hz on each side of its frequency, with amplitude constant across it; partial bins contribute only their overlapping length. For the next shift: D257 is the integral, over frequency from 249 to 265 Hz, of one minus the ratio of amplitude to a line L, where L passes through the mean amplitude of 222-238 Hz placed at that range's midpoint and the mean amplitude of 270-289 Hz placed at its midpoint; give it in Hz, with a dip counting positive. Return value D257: 8.2 Hz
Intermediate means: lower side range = 63.2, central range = 42.4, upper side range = 105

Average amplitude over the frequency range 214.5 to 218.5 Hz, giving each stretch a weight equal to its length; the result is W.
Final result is 65.5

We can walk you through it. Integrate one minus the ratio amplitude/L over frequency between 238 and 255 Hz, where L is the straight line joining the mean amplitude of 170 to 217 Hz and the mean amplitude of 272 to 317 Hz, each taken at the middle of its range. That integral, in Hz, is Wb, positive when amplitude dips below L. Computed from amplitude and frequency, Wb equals 9.6 Hz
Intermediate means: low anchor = 59.2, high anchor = 113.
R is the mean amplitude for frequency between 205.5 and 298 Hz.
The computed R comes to 71.7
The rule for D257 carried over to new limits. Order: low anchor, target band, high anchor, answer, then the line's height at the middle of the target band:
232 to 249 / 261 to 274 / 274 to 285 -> 2.5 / 88.5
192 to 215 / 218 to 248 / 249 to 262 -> -3.9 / 49.7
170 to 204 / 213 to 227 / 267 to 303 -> 0.9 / 73.5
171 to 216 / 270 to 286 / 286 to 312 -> 0.1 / 104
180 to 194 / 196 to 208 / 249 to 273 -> -2.9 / 52.9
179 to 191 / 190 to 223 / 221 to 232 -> -2.0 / 60.4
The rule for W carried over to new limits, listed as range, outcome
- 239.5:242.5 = 45.5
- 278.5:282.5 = 109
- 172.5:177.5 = 55.3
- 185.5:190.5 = 52.5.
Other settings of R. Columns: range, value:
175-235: 61.5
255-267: 51.3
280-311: 115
